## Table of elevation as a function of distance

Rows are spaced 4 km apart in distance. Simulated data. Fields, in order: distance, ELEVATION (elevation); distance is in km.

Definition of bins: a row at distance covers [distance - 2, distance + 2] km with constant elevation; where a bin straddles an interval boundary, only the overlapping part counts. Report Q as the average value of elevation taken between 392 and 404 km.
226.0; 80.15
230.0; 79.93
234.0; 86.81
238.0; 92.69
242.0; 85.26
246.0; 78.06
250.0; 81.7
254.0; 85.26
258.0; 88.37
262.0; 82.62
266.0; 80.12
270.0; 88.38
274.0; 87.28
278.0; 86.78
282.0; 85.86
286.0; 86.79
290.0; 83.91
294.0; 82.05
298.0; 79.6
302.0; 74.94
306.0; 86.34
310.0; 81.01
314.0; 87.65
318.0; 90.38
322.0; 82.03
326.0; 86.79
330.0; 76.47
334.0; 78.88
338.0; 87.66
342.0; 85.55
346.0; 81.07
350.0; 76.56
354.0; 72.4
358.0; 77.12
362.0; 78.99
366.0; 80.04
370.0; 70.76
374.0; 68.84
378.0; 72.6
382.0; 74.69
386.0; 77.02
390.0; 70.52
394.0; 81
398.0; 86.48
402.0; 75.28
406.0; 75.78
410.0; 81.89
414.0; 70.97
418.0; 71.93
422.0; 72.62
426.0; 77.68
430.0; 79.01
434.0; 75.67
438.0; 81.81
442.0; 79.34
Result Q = 80.9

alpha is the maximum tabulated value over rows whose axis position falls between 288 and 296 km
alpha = 83.91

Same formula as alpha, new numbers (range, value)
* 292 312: 86.34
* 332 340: 87.66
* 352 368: 80.04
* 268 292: 88.38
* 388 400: 86.48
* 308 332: 90.38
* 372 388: 77.02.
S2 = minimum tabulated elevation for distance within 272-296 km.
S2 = 82.05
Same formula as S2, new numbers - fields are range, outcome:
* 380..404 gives 70.52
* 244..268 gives 78.06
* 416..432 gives 71.93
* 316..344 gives 76.47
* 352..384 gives 68.84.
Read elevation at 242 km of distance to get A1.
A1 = 85.26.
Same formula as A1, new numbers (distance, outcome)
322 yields 82.03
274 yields 87.28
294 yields 82.05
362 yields 78.99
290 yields 83.91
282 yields 85.86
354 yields 72.4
